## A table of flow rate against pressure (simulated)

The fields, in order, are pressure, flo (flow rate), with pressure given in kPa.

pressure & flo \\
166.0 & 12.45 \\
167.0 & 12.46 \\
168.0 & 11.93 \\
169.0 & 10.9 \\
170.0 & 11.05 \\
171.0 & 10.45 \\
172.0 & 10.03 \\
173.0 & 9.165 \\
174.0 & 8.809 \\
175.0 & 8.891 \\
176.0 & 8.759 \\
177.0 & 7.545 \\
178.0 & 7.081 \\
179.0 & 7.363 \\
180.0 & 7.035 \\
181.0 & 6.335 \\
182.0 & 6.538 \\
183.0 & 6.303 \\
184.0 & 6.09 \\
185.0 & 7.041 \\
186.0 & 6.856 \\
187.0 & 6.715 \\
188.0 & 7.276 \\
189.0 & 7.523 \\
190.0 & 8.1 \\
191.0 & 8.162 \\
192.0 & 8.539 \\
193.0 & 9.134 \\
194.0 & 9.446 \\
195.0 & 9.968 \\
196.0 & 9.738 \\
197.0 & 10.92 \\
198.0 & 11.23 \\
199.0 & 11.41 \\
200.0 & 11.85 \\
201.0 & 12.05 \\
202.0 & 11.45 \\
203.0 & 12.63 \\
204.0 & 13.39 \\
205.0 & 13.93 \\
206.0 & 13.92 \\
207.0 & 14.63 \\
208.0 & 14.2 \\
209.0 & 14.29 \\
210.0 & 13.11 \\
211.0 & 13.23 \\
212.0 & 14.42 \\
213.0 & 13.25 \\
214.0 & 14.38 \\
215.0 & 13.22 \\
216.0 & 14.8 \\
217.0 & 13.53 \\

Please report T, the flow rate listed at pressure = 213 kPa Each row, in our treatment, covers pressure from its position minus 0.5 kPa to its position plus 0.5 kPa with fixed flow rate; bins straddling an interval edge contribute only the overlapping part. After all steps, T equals 13.25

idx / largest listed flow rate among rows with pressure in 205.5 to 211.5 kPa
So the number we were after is 14.63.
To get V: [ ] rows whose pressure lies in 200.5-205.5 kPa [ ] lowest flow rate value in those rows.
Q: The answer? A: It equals 11.45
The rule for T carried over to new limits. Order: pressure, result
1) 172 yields 10.03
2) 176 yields 8.759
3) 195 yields 9.968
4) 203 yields 12.63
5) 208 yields 14.2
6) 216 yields 14.8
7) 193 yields 9.134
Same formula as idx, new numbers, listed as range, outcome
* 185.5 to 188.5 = 7.276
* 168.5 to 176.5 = 11.05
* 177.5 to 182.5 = 7.363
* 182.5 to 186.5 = 7.041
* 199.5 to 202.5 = 12.05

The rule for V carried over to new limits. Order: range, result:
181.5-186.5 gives 6.09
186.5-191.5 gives 6.715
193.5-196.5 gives 9.446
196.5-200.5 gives 10.92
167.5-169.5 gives 10.9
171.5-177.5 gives 7.545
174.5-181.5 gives 6.335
